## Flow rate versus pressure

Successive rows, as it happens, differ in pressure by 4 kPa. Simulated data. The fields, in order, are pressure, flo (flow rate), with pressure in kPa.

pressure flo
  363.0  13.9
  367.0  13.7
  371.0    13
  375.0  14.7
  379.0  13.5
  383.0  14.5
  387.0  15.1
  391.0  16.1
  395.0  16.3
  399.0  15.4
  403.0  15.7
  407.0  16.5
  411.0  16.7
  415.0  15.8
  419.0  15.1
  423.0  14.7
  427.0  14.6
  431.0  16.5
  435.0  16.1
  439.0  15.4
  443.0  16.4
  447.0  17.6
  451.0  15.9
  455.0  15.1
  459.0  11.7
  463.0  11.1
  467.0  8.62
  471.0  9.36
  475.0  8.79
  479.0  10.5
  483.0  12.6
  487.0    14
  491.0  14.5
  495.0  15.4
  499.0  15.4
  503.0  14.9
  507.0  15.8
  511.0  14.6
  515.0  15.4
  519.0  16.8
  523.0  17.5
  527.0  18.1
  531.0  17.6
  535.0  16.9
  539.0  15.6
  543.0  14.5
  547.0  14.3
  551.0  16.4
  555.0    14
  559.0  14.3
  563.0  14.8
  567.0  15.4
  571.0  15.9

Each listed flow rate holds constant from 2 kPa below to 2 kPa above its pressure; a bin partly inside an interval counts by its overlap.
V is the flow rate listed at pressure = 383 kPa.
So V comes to 14.5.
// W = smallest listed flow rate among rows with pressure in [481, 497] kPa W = 12.6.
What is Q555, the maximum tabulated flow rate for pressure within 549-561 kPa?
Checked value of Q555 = 16.4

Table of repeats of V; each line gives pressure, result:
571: 15.9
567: 15.4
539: 15.6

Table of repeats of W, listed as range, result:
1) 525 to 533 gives 17.6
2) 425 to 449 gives 14.6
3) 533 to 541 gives 15.6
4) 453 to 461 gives 11.7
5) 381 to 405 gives 14.5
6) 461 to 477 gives 8.62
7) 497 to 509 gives 14.9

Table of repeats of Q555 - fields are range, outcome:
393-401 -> 16.3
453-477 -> 15.1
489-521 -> 16.8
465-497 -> 15.4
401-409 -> 16.5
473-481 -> 10.5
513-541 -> 18.1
